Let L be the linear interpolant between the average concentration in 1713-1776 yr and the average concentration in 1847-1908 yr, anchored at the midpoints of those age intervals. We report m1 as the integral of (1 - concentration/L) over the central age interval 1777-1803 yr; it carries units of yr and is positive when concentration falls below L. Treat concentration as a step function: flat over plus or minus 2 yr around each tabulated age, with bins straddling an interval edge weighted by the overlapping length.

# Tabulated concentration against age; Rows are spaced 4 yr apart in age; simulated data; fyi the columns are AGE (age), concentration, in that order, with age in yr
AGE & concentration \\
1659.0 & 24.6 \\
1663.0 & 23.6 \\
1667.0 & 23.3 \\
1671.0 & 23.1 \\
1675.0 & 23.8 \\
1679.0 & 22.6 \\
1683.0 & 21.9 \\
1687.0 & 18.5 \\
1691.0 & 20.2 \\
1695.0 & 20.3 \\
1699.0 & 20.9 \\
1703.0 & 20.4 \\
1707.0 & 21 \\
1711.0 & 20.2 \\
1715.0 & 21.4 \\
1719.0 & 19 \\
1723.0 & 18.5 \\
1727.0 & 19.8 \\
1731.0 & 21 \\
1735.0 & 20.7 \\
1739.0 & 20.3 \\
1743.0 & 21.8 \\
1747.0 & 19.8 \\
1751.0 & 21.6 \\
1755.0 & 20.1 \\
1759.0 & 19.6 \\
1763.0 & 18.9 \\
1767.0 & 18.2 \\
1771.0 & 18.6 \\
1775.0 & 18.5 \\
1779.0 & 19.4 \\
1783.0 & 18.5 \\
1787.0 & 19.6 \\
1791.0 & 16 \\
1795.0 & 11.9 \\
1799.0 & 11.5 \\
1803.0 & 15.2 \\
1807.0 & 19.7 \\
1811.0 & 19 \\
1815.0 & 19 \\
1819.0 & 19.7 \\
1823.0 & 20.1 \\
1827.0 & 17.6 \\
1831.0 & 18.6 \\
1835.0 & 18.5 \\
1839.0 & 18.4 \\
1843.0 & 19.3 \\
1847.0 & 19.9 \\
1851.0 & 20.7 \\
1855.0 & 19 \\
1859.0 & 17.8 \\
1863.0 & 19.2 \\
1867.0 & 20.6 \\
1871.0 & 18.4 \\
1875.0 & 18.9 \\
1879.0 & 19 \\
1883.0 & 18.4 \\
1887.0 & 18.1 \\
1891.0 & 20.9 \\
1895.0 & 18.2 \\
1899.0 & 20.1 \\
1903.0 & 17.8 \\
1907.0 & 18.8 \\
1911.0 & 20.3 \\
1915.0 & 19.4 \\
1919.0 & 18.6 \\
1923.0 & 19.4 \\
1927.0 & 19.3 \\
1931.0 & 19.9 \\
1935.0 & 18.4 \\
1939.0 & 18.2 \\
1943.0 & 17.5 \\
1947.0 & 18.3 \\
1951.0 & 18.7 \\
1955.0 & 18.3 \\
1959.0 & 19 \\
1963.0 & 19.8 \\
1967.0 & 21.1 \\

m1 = 4.7 yr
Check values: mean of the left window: 19.9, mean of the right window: 19.1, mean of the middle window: 16.1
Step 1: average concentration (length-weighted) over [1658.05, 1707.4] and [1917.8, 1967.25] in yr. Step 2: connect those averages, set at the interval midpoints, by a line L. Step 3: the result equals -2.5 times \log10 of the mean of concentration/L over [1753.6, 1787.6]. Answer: 0.10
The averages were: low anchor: 21.8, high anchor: 18.9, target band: 19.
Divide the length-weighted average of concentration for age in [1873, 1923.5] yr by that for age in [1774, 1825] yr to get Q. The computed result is 1.09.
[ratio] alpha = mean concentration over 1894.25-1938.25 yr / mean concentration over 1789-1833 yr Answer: 1.1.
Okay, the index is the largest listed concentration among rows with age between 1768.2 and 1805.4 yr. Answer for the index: 19.6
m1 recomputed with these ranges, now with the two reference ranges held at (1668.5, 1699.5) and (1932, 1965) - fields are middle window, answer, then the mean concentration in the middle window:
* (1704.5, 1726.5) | 1.2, 20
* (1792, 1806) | 4.6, 13.6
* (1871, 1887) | 0.6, 18.6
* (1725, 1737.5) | 0.3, 20.5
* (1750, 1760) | 0.1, 20.4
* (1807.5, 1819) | 0.5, 19.2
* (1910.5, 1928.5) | -0.4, 19.3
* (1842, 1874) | 0.3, 19.4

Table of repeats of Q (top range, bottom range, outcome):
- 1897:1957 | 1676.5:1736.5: 0.92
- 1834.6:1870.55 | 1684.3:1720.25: 0.95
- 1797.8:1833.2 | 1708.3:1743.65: 0.89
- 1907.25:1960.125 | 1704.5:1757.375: 0.93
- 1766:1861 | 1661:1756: 0.86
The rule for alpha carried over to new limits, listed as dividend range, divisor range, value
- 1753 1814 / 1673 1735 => 0.86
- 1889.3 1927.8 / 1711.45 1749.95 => 0.95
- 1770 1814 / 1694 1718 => 0.83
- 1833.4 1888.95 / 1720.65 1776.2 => 0.96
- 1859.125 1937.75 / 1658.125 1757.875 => 0.91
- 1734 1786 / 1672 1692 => 0.91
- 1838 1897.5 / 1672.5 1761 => 0.93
